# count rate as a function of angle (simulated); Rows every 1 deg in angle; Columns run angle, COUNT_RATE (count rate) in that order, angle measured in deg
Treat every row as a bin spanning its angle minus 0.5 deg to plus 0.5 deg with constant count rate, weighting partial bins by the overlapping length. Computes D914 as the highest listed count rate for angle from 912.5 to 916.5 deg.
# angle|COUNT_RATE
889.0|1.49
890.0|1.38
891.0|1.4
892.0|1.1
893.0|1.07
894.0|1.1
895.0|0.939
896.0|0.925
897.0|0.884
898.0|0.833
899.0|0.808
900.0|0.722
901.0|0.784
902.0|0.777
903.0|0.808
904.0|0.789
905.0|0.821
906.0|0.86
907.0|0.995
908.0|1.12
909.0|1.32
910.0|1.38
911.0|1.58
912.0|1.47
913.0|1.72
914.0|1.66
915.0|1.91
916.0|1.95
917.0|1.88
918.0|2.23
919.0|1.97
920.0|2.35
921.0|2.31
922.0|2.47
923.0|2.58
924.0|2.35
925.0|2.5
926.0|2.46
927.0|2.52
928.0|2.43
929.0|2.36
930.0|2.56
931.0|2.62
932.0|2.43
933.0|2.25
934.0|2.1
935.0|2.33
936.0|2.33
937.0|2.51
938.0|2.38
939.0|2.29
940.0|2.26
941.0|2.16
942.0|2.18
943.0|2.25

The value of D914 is 1.95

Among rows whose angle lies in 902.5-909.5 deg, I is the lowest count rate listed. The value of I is 0.789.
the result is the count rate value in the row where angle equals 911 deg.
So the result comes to 1.58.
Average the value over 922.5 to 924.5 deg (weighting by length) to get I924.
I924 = 2.46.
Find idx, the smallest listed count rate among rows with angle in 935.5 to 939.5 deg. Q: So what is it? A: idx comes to 2.29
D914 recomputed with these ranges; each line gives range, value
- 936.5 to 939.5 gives 2.51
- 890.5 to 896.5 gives 1.4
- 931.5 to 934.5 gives 2.43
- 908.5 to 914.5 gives 1.72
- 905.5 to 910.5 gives 1.38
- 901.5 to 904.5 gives 0.808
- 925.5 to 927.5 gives 2.52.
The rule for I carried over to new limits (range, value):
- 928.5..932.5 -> 2.36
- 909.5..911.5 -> 1.38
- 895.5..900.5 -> 0.722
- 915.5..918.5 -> 1.88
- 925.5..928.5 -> 2.43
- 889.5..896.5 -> 0.925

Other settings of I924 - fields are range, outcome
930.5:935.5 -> 2.35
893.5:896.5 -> 0.988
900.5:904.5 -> 0.789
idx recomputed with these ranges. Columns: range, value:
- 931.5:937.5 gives 2.1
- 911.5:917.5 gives 1.47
